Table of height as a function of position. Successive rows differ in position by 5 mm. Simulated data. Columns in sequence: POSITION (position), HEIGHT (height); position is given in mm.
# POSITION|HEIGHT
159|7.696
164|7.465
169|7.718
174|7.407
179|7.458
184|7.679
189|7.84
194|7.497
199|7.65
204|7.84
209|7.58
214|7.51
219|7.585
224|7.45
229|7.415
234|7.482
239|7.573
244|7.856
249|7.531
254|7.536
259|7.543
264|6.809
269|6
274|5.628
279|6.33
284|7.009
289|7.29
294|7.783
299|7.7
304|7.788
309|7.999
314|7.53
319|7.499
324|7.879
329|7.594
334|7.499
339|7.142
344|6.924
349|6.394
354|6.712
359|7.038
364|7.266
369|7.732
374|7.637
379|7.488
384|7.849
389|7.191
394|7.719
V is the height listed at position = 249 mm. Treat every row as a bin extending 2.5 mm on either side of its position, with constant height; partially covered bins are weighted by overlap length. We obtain 7.531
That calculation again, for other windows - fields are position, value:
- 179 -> 7.458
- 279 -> 6.33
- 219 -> 7.585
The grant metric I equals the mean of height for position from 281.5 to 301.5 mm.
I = 7.45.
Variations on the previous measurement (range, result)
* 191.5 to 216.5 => 7.62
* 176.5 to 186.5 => 7.57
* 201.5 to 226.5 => 7.59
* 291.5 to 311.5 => 7.82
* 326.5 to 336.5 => 7.55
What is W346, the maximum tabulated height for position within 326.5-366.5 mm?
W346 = 7.594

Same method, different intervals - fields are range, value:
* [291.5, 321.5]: 7.999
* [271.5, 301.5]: 7.783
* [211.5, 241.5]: 7.585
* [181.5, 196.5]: 7.84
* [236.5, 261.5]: 7.856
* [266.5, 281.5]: 6.33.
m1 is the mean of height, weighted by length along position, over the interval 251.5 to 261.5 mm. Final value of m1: 7.54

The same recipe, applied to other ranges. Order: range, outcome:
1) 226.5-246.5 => 7.58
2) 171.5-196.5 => 7.58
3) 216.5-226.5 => 7.52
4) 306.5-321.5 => 7.68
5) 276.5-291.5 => 6.88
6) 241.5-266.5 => 7.46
